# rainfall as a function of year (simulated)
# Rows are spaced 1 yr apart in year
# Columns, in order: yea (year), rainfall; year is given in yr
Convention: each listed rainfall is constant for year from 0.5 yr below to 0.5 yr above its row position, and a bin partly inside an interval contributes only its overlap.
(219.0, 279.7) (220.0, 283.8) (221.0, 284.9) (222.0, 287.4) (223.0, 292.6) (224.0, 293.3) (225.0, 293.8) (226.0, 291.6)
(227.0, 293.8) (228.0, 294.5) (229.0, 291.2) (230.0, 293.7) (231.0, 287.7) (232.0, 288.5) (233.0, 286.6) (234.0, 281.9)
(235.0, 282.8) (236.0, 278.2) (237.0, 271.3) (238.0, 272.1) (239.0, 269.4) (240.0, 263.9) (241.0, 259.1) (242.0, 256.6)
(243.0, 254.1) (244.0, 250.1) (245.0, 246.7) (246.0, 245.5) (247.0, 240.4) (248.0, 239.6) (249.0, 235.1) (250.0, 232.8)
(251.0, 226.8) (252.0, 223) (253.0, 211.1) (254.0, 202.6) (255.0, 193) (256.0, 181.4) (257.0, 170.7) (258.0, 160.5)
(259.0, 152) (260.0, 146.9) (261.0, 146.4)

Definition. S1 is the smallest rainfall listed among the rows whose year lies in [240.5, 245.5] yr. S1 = 246.7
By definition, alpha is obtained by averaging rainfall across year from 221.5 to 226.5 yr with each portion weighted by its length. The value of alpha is 292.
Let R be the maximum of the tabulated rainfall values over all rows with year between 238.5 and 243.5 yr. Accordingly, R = 269.4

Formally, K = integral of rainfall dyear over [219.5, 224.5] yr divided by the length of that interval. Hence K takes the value 288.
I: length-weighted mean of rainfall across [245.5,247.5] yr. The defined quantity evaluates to 243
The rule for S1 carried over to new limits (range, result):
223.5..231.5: 287.7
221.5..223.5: 287.4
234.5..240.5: 263.9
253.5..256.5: 181.4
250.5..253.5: 211.1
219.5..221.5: 283.8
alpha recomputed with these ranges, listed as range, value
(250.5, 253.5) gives 220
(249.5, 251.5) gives 230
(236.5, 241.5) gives 267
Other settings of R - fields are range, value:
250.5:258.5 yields 226.8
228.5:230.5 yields 293.7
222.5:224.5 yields 293.3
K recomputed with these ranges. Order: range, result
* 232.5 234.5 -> 284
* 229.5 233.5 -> 289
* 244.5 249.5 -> 241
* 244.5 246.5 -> 246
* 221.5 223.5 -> 290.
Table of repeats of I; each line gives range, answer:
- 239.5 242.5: 260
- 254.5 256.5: 187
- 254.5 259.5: 172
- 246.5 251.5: 235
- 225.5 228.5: 293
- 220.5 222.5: 286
